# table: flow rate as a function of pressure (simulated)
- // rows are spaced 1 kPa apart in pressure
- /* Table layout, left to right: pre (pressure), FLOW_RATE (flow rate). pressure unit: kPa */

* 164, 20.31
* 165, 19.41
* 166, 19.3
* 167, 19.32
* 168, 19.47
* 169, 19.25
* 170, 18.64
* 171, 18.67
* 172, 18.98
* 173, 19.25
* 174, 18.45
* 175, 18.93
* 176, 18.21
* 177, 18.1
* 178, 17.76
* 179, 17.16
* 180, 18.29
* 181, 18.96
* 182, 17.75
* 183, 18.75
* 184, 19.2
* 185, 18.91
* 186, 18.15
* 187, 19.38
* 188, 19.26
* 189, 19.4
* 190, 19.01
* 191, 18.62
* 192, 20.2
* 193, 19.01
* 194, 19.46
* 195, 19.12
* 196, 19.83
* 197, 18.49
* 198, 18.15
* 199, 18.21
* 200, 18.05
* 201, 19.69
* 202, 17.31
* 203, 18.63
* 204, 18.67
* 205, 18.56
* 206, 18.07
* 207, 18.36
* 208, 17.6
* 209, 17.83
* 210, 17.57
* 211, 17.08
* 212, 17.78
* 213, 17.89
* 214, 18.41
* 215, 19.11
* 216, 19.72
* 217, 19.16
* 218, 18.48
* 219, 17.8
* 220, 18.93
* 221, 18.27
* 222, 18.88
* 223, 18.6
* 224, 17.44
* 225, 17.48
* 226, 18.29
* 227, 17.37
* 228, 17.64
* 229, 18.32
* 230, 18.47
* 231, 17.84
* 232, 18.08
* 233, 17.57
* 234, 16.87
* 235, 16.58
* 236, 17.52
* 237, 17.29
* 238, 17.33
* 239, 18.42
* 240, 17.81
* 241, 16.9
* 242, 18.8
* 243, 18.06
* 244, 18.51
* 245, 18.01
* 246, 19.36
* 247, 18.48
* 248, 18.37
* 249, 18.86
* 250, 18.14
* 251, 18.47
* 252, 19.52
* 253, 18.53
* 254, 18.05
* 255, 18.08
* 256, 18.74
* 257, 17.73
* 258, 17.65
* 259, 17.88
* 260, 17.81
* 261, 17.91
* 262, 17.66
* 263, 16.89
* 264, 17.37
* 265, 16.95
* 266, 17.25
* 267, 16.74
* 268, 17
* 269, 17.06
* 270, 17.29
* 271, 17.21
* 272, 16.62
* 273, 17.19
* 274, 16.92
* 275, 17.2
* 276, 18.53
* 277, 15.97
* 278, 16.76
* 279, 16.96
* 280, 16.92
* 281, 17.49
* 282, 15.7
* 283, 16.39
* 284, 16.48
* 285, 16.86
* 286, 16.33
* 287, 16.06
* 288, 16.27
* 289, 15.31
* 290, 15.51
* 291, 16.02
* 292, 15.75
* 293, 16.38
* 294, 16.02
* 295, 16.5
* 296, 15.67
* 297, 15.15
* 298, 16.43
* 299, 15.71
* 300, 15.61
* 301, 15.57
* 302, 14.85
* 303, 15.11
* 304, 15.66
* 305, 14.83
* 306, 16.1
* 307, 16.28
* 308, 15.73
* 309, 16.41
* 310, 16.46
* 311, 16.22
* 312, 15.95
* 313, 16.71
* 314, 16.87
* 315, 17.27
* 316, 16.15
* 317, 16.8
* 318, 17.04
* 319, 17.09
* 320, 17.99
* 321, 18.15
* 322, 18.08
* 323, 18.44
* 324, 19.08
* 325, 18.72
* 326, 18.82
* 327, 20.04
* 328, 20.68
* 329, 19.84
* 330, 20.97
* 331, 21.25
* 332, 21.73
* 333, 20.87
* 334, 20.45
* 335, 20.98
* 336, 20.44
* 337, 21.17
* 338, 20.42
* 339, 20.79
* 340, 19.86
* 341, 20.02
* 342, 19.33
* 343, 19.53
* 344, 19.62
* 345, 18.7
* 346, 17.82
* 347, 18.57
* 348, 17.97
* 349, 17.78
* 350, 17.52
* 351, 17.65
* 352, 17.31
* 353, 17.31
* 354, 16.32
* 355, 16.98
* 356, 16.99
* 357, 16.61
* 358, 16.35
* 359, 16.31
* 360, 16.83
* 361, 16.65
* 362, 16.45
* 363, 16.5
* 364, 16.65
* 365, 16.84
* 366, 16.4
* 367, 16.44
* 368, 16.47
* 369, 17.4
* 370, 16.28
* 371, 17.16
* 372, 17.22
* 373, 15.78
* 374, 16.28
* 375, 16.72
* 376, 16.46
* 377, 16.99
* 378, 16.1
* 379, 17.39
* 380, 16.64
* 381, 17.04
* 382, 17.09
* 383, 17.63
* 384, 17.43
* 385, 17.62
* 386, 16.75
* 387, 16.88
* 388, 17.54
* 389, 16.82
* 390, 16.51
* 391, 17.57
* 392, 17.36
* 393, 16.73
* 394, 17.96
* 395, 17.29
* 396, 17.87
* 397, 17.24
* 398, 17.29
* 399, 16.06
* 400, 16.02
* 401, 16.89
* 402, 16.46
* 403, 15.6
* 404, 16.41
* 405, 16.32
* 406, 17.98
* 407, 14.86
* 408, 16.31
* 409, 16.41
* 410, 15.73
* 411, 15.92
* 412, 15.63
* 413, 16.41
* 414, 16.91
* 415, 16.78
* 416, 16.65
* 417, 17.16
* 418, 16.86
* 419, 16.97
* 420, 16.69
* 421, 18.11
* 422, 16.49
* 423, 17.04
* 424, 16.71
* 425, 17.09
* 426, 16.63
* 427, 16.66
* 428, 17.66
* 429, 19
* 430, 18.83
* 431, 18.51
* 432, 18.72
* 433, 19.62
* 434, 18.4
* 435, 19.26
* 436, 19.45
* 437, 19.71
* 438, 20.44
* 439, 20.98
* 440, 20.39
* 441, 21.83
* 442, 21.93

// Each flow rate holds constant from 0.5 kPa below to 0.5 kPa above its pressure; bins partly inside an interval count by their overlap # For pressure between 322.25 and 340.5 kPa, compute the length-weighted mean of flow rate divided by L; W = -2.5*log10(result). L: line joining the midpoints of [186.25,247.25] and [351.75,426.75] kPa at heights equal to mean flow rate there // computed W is -0.171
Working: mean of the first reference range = 18.3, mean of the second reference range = 16.8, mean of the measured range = 20.2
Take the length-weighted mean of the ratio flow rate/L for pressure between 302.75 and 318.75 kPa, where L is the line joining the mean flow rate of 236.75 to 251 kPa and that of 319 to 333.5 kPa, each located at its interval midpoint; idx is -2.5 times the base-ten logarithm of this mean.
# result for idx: 0.19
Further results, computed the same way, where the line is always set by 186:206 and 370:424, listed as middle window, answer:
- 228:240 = 0.048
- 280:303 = 0.120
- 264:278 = 0.063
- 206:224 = 0.022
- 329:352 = -0.134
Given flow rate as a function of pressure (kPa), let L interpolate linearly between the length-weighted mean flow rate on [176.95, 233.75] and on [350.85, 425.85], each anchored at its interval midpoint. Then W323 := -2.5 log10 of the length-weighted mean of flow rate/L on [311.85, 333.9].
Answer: -0.078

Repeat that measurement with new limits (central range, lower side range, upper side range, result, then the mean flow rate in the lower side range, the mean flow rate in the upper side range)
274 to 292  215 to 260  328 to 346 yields 0.160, 18.2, 20.3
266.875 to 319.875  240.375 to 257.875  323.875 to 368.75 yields 0.129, 18.4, 18.5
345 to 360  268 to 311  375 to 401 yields -0.033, 16.3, 17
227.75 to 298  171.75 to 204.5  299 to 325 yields 0.009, 18.7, 16.6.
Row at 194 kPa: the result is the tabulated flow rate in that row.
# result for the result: 19.46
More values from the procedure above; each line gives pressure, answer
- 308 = 15.73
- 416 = 16.65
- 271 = 17.21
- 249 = 18.86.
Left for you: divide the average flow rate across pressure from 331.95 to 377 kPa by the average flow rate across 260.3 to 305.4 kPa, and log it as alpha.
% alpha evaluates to 1.09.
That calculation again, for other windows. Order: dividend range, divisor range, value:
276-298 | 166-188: 0.87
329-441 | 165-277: 0.97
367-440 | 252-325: 1.02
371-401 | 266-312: 1.04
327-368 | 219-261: 1.02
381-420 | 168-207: 0.90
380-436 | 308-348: 0.91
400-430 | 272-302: 1.03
